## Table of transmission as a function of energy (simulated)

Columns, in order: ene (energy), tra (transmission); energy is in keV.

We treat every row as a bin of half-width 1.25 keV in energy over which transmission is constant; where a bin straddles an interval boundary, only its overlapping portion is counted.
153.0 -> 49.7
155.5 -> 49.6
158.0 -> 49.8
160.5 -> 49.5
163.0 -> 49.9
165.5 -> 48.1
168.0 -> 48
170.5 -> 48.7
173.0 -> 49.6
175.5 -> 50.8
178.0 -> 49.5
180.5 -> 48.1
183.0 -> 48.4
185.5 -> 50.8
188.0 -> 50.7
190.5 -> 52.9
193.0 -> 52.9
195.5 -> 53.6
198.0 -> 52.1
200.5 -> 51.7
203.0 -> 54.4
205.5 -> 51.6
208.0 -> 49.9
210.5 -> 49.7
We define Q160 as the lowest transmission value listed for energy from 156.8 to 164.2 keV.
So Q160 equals 49.5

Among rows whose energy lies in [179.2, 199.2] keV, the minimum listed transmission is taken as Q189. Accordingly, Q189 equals 48.1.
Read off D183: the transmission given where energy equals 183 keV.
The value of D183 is 48.4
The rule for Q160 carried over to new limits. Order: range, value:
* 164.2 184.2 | 48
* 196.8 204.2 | 51.7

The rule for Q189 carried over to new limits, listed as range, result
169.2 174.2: 48.7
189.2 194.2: 52.9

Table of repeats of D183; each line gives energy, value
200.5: 51.7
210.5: 49.7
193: 52.9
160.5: 49.5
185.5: 50.8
